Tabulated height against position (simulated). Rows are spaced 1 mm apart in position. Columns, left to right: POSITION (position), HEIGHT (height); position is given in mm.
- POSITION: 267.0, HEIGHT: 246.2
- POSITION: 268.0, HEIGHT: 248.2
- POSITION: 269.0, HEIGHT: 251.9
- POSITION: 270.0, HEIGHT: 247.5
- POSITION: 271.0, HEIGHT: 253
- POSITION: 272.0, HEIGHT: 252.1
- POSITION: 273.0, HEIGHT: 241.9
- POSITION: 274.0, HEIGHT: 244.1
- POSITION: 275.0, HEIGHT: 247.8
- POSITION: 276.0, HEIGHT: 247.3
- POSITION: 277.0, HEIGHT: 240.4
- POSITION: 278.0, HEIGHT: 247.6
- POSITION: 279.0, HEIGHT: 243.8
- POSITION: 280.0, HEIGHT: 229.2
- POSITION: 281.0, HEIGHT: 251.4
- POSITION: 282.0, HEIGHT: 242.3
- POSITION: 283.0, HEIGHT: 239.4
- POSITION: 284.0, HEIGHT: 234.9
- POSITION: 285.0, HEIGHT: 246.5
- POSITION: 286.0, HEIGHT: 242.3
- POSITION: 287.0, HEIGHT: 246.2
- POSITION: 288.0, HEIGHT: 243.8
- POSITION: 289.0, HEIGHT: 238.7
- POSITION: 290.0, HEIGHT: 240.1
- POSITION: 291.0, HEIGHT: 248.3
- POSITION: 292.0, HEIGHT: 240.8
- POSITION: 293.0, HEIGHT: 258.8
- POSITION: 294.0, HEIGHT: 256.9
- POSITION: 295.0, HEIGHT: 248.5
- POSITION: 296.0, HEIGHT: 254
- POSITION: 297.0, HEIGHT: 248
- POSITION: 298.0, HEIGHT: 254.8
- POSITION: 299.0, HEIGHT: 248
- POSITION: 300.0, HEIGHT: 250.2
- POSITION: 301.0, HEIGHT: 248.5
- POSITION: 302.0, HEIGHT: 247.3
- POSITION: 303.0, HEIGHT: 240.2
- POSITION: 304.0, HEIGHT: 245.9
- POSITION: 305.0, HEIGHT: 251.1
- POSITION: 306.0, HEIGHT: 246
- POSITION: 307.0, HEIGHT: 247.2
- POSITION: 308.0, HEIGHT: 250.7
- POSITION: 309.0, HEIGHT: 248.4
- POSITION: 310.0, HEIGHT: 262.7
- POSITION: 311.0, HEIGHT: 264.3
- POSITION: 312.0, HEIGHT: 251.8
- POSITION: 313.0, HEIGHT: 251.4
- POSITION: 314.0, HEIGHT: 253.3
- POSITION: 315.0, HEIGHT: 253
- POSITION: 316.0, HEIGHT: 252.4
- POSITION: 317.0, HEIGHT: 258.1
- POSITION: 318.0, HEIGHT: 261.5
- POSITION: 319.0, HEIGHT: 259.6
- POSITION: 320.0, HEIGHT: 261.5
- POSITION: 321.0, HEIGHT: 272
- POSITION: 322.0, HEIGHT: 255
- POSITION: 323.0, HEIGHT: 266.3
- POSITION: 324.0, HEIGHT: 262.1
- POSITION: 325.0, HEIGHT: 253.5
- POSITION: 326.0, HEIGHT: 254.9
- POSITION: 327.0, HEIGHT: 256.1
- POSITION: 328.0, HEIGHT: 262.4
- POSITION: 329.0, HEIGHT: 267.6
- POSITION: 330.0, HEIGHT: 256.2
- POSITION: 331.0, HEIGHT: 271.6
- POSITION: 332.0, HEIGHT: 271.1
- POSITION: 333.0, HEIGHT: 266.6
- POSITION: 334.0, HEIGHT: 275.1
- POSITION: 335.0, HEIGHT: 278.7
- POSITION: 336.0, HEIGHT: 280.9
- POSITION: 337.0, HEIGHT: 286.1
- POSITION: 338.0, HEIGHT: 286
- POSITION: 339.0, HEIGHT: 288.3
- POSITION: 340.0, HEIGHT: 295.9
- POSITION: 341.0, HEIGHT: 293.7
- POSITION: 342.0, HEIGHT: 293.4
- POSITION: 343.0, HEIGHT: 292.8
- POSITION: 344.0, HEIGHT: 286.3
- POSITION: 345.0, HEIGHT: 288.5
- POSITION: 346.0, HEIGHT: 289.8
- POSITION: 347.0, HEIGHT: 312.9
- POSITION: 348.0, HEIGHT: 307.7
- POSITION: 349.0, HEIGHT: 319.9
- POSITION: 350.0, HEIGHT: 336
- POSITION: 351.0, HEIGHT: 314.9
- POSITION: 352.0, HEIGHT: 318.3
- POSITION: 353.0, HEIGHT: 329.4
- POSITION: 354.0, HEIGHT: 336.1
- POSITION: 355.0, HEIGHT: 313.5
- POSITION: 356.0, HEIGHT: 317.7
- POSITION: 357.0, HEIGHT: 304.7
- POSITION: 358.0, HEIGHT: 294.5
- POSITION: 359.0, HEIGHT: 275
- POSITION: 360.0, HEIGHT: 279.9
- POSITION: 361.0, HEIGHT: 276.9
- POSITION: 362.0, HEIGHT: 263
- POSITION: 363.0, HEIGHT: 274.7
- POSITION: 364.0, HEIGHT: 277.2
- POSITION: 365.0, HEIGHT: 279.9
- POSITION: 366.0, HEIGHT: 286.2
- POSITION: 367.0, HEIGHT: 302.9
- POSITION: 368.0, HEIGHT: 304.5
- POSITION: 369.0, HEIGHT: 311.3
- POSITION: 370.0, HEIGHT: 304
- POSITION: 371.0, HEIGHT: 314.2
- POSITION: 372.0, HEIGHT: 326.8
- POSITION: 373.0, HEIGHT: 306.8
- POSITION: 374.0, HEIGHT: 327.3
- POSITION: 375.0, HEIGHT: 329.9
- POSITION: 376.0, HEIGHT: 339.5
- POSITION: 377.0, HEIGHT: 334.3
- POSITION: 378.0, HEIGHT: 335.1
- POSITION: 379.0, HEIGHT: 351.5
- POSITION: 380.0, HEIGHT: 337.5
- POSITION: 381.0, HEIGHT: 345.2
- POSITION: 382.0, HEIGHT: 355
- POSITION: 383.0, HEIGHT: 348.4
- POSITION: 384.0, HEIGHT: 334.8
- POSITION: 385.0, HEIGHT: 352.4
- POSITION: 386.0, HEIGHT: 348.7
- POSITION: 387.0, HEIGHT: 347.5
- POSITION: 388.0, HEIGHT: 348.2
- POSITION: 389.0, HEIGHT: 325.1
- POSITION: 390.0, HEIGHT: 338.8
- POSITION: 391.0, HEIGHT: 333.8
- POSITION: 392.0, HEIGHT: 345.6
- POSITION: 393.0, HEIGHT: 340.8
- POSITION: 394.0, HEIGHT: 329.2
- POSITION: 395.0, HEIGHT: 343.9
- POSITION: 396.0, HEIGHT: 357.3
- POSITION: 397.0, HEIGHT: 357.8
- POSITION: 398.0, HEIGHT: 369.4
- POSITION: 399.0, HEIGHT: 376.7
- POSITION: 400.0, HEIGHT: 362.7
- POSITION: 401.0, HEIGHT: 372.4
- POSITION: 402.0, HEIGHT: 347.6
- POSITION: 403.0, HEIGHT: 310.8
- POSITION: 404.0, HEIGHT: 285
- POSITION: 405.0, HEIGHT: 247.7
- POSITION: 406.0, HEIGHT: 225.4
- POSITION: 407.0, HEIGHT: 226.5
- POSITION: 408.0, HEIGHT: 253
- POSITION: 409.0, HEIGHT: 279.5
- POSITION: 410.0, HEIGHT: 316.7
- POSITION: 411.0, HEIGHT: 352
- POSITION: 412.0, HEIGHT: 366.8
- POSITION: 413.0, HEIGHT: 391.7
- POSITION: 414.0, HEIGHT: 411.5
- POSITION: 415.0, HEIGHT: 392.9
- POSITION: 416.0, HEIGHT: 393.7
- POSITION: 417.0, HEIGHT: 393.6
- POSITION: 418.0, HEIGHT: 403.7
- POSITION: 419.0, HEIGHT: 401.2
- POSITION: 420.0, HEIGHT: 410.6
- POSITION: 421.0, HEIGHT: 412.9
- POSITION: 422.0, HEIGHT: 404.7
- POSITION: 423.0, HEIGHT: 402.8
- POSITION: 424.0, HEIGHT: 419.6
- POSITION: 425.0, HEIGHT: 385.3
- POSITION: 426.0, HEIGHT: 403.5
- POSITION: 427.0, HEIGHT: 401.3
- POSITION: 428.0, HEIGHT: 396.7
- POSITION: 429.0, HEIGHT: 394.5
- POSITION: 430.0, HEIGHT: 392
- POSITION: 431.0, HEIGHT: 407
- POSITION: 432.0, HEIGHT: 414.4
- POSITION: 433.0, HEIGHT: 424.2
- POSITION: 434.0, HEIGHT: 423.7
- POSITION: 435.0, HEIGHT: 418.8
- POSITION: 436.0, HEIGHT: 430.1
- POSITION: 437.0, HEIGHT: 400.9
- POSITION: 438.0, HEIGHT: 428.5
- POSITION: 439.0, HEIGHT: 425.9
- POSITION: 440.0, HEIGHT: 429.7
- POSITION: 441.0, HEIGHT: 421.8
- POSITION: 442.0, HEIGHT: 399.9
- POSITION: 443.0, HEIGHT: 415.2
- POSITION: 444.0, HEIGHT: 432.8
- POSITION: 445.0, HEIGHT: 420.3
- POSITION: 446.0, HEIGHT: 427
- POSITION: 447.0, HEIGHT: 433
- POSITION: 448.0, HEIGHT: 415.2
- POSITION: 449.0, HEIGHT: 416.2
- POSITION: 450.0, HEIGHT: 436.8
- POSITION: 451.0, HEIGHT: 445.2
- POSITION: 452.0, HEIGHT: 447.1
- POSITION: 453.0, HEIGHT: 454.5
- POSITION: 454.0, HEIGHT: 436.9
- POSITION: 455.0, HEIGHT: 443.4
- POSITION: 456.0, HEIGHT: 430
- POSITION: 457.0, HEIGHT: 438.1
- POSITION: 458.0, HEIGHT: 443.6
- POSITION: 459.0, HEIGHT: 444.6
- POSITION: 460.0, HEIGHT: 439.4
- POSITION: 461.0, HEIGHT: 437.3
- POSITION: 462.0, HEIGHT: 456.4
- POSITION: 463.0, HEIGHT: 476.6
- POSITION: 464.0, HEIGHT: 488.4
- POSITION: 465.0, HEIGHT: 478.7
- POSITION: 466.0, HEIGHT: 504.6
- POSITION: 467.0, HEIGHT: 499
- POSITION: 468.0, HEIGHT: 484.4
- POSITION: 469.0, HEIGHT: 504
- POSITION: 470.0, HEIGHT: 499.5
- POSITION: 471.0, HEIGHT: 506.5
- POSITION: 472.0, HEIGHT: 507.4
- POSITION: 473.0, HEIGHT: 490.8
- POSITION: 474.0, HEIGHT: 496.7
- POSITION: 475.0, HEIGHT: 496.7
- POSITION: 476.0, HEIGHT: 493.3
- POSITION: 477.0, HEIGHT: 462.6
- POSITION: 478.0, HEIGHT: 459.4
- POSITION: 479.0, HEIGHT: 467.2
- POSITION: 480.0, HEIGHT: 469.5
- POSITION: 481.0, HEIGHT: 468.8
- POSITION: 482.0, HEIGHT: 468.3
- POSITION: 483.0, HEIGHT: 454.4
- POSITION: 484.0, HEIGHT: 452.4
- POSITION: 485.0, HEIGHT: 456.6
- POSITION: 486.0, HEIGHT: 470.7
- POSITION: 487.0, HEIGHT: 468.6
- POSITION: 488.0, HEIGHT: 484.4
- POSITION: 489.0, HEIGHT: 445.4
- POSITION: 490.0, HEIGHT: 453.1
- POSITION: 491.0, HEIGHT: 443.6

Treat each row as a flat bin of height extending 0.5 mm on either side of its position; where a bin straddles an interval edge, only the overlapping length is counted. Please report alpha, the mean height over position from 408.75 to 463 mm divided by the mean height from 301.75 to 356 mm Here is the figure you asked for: 1.50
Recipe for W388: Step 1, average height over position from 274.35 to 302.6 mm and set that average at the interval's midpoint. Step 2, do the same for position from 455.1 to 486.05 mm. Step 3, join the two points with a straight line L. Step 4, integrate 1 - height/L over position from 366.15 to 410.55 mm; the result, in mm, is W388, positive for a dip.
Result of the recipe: 5.18 mm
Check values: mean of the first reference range 246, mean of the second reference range 472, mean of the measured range 326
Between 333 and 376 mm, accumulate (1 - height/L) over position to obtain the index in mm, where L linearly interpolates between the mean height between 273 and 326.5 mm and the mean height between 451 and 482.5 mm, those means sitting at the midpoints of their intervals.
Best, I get 3.0 mm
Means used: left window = 250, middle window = 300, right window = 470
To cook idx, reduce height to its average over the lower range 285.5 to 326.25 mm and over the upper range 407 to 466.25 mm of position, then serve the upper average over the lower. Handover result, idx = 1.64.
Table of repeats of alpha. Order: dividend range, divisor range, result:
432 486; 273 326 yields 1.81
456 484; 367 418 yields 1.41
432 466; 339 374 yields 1.45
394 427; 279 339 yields 1.40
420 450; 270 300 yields 1.68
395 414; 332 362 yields 1.10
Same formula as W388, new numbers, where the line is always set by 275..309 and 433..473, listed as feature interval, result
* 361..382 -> 2.0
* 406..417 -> 1.7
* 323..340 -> 1.4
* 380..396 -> 1.0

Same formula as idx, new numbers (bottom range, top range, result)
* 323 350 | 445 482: 1.65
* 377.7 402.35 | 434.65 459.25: 1.23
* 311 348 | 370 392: 1.24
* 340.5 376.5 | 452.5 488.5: 1.55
